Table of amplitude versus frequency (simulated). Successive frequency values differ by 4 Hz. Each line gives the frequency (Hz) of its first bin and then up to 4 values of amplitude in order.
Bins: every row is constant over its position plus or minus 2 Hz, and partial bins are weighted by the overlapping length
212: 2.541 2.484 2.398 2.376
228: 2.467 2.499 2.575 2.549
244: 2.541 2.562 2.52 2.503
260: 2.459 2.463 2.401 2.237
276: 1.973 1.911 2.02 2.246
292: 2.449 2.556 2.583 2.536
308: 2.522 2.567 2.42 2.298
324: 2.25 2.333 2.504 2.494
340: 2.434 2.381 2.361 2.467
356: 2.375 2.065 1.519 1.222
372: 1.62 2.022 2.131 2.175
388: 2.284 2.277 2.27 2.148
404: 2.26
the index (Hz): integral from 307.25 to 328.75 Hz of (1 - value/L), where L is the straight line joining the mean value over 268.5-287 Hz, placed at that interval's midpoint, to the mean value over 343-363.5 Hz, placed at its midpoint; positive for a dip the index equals -2.1 Hz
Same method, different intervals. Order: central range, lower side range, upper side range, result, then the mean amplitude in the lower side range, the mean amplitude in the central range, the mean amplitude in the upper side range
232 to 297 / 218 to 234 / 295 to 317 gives 2.82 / 2.44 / 2.37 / 2.53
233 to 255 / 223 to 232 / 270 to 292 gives -1.92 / 2.44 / 2.54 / 2.11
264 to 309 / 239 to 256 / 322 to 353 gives 2.96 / 2.54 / 2.31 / 2.4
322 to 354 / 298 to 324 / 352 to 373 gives -4.12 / 2.47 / 2.4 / 1.83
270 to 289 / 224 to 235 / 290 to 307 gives 3.37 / 2.47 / 2.07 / 2.53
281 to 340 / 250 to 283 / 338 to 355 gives -1.13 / 2.3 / 2.4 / 2.41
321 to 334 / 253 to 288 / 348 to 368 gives -1.48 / 2.25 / 2.36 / 2.04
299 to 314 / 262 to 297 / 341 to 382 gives -2.62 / 2.24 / 2.55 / 2.03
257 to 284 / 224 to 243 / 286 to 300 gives 2.55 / 2.51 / 2.23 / 2.44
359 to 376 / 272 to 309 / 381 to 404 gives 4.68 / 2.3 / 1.63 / 2.23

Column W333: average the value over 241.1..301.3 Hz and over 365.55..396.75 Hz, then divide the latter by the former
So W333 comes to 0.8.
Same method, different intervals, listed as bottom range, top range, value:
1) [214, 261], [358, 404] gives 0.80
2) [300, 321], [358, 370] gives 0.64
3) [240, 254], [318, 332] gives 0.91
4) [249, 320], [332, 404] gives 0.90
